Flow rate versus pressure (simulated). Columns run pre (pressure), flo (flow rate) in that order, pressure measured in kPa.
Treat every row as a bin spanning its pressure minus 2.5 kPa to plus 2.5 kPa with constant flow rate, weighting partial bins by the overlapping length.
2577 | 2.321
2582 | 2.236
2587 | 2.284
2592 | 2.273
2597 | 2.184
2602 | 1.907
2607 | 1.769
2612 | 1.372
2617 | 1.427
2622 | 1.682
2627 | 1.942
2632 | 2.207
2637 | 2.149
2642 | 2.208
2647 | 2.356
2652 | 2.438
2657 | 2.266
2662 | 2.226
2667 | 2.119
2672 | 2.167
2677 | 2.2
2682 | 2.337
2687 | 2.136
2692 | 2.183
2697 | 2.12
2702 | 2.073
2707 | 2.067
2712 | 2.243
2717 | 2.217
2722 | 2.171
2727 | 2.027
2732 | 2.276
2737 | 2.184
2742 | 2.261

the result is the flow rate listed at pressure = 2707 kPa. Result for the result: 2.067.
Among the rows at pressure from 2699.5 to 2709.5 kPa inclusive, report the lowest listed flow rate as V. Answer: 2.067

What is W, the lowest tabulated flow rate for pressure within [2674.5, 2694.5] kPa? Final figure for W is 2.136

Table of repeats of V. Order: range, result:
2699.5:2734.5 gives 2.027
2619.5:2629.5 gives 1.682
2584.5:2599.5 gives 2.184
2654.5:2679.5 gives 2.119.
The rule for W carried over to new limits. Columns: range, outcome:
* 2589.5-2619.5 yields 1.372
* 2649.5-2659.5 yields 2.266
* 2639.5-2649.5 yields 2.208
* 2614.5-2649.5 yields 1.427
